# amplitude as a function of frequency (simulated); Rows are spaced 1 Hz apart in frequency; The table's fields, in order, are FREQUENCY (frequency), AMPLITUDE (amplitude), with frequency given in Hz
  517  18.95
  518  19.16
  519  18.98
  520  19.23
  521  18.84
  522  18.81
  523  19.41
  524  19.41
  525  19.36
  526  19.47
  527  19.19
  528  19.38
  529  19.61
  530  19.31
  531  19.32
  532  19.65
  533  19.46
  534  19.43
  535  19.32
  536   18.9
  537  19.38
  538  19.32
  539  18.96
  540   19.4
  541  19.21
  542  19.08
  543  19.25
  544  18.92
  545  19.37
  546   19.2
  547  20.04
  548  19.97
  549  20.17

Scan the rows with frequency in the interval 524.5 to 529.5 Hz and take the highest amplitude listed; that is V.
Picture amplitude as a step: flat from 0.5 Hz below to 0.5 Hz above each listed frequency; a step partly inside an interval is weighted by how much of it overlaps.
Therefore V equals 19.61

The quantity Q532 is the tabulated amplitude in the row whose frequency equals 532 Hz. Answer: 19.65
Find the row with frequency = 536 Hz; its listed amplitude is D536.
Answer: 18.9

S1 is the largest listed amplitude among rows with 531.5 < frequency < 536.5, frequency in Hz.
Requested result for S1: 19.65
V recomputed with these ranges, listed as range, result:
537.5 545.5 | 19.4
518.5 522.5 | 19.23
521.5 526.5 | 19.47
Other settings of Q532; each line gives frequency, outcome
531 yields 19.32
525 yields 19.36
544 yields 18.92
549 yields 20.17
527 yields 19.19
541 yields 19.21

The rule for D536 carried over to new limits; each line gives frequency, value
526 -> 19.47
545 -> 19.37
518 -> 19.16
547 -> 20.04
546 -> 19.2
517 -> 18.95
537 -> 19.38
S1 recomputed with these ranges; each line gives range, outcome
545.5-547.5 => 20.04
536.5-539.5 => 19.38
